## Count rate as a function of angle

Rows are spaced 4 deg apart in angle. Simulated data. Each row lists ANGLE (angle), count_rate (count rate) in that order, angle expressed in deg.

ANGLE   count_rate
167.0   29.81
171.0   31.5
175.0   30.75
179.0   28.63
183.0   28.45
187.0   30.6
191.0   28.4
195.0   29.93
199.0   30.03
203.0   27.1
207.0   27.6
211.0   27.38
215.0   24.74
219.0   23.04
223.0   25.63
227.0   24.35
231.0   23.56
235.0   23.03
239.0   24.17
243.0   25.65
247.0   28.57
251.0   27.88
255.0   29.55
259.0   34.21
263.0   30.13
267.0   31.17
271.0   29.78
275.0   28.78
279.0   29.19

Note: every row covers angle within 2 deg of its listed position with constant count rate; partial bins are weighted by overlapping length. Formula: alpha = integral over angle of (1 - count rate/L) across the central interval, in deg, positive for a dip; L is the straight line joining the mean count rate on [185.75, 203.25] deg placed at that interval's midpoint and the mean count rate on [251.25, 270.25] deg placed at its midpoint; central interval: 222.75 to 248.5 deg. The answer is 4.60 deg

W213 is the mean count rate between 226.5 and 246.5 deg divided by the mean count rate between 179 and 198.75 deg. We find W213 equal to 0.8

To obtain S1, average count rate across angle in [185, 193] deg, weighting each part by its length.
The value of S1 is 29.5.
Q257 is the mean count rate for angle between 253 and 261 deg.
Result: 31.9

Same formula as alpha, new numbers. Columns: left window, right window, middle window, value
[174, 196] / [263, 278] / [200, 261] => 6.5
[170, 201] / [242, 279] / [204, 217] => 1.3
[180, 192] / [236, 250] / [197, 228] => 1.6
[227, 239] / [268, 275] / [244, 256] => -0.9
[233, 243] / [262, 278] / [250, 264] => -1.6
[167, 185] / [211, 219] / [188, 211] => -1.4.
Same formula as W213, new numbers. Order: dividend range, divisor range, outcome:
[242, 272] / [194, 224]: 1.11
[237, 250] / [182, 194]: 0.90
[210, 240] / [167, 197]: 0.82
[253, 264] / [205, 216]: 1.17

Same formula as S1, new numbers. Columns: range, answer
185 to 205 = 29.2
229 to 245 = 24.1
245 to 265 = 30.1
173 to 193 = 29.4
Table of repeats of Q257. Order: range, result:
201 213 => 27.4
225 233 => 24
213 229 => 24.4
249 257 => 28.7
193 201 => 30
